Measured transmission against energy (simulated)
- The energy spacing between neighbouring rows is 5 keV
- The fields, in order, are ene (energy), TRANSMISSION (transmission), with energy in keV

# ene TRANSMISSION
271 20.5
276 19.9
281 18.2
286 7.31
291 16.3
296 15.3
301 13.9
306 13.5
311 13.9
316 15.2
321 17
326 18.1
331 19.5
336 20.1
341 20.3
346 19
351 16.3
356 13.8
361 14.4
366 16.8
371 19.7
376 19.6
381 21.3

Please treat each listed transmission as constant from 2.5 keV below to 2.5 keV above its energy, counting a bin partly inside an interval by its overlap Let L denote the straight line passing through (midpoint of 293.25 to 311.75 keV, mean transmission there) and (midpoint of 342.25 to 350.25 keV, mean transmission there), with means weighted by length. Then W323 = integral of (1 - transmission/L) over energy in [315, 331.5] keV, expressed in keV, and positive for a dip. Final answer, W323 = -1.10 keV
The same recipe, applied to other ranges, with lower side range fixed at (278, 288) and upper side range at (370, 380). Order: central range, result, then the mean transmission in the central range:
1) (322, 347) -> -3.31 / 19.3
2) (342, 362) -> 2.07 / 16.3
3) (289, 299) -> -1.08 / 15.7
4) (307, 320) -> 0.71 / 14.7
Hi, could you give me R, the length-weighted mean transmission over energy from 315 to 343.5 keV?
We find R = 18.5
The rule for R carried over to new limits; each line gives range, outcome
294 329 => 15.3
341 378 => 17.3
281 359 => 16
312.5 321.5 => 15.7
